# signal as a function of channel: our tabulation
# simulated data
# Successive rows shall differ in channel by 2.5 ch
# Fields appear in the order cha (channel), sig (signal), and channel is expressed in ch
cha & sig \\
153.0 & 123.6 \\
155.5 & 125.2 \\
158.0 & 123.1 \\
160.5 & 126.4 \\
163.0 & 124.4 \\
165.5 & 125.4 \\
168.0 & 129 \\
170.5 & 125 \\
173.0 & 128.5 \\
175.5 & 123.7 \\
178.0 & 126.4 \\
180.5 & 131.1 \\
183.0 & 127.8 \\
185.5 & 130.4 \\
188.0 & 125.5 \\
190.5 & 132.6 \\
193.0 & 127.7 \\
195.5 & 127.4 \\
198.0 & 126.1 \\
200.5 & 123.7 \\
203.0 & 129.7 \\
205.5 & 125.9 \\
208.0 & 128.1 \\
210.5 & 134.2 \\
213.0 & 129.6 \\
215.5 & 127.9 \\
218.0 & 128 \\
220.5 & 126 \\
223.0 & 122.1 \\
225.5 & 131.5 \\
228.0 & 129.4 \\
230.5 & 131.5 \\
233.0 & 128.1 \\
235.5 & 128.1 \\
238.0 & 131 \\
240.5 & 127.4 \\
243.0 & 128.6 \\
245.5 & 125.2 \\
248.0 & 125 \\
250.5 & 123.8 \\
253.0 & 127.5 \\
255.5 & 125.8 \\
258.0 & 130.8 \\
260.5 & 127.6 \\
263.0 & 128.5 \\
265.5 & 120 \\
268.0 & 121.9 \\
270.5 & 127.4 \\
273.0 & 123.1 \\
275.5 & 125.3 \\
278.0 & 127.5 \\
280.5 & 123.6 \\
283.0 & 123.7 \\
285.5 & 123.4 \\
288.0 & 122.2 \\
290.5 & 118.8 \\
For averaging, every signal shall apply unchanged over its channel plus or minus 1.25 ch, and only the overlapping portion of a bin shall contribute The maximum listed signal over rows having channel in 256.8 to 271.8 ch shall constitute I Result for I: 130.8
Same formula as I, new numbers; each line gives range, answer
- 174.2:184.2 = 131.1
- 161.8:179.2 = 129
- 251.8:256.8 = 127.5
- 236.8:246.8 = 131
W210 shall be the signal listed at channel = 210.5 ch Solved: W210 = 134.2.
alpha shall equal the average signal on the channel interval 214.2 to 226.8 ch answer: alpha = 127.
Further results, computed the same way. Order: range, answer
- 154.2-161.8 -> 125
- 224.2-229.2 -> 130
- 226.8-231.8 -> 130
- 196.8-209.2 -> 127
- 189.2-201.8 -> 128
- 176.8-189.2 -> 128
